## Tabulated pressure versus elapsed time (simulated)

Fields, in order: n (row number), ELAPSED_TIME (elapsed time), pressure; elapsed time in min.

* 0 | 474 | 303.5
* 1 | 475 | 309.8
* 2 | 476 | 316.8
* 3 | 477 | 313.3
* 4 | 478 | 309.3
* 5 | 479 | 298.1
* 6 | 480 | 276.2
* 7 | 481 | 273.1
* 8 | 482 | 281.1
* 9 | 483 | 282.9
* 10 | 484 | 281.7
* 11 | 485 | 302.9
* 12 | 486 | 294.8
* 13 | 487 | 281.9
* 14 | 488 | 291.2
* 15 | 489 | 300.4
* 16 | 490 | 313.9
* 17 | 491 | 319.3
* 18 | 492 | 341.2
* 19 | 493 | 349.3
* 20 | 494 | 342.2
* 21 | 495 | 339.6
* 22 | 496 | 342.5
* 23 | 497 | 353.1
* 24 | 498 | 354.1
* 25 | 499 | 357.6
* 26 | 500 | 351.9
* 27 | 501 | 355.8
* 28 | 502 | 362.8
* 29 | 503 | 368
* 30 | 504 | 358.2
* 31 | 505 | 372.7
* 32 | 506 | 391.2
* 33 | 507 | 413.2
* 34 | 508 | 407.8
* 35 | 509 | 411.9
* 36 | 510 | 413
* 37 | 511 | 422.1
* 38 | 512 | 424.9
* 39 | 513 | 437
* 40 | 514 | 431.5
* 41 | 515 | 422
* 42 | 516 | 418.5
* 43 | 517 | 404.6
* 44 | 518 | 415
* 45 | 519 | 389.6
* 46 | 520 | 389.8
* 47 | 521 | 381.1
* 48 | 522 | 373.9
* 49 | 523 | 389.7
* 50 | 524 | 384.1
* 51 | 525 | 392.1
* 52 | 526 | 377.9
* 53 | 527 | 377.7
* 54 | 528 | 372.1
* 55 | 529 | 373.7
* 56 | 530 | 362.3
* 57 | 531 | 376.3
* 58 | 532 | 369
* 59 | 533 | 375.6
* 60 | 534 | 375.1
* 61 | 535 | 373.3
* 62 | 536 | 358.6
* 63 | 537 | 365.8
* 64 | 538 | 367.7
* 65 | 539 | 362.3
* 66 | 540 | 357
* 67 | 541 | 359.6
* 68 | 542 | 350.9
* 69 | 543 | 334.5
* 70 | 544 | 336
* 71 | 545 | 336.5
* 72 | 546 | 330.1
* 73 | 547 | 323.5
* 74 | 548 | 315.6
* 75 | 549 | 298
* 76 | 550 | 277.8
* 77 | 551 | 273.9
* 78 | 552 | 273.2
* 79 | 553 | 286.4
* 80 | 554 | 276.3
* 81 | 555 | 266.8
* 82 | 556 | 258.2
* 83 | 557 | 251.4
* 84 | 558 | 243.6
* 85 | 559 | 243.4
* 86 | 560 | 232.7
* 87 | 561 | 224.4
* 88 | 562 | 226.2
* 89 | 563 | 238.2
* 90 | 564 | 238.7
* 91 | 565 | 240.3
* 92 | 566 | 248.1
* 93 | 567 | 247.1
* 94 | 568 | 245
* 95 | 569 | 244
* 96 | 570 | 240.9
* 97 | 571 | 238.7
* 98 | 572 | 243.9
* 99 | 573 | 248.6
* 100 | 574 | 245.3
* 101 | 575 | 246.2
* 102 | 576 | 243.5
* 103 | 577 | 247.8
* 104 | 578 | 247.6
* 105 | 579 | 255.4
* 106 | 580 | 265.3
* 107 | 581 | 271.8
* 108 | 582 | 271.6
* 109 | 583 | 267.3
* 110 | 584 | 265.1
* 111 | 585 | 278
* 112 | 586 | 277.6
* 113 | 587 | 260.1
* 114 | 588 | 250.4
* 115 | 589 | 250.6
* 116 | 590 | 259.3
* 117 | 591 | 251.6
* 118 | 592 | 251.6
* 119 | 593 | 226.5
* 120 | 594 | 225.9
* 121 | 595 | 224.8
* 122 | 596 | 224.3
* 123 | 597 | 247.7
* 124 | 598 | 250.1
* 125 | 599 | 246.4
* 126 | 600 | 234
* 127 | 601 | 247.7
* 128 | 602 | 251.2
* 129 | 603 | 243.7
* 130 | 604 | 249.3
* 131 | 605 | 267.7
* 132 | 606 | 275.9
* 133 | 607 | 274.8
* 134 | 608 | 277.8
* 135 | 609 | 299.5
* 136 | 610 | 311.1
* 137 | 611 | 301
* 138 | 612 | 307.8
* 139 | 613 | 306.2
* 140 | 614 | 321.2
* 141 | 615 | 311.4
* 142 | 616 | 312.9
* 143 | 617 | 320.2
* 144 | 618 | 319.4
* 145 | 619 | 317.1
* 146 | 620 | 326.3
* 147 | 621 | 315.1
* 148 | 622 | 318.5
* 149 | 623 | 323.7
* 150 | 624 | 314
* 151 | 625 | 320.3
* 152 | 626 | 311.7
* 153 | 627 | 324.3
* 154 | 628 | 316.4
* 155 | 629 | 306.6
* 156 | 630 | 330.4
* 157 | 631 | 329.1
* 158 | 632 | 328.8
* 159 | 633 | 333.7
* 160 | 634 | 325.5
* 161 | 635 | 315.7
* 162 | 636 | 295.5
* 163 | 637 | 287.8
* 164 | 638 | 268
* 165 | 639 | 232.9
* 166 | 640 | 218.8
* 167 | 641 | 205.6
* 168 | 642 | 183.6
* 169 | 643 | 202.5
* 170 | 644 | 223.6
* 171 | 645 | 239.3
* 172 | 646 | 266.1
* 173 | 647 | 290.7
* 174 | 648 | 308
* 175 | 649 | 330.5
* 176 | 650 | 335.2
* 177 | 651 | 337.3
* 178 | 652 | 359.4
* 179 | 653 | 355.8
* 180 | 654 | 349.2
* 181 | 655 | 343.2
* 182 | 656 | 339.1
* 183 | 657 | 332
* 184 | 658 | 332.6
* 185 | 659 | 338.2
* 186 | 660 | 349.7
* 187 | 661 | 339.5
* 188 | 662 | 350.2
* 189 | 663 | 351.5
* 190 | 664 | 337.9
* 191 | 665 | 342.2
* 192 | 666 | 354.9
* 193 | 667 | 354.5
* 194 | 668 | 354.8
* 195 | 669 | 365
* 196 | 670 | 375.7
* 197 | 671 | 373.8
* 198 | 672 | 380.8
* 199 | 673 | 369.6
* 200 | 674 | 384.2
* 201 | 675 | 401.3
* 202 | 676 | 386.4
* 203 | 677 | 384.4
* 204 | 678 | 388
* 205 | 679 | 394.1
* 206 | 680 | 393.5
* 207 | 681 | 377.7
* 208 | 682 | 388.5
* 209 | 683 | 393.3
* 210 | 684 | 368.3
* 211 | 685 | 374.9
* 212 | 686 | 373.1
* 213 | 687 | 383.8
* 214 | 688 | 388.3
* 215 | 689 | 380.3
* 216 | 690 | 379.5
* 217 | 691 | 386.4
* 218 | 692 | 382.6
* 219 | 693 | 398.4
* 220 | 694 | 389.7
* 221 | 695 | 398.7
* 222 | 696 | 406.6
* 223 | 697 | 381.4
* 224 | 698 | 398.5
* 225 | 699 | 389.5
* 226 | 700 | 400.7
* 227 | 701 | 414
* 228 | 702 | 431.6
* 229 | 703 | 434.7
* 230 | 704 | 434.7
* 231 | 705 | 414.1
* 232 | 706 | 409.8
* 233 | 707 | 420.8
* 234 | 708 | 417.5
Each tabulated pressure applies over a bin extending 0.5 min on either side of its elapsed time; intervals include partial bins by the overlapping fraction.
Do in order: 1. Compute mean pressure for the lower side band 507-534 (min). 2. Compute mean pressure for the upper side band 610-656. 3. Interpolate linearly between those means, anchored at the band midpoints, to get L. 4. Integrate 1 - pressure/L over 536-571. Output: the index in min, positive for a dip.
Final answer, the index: 7.91 min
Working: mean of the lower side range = 396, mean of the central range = 286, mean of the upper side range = 303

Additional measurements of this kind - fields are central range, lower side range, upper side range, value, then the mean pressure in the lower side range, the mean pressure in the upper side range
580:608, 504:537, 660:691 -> 9.42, 392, 373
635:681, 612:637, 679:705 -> 3.87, 318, 394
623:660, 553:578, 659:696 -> 3.48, 246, 375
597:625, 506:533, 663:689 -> 6.84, 397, 375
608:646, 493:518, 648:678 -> 7.10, 386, 355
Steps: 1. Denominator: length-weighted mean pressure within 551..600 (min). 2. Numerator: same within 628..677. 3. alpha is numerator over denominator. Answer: 1.29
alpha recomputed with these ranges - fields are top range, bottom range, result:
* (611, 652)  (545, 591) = 1.14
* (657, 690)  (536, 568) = 1.27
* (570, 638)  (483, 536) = 0.76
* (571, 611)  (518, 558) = 0.75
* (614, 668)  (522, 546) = 0.85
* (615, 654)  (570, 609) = 1.18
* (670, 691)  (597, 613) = 1.42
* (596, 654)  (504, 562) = 0.83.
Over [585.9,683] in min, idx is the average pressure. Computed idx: 308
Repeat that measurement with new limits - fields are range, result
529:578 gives 292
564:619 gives 263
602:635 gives 307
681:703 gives 392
